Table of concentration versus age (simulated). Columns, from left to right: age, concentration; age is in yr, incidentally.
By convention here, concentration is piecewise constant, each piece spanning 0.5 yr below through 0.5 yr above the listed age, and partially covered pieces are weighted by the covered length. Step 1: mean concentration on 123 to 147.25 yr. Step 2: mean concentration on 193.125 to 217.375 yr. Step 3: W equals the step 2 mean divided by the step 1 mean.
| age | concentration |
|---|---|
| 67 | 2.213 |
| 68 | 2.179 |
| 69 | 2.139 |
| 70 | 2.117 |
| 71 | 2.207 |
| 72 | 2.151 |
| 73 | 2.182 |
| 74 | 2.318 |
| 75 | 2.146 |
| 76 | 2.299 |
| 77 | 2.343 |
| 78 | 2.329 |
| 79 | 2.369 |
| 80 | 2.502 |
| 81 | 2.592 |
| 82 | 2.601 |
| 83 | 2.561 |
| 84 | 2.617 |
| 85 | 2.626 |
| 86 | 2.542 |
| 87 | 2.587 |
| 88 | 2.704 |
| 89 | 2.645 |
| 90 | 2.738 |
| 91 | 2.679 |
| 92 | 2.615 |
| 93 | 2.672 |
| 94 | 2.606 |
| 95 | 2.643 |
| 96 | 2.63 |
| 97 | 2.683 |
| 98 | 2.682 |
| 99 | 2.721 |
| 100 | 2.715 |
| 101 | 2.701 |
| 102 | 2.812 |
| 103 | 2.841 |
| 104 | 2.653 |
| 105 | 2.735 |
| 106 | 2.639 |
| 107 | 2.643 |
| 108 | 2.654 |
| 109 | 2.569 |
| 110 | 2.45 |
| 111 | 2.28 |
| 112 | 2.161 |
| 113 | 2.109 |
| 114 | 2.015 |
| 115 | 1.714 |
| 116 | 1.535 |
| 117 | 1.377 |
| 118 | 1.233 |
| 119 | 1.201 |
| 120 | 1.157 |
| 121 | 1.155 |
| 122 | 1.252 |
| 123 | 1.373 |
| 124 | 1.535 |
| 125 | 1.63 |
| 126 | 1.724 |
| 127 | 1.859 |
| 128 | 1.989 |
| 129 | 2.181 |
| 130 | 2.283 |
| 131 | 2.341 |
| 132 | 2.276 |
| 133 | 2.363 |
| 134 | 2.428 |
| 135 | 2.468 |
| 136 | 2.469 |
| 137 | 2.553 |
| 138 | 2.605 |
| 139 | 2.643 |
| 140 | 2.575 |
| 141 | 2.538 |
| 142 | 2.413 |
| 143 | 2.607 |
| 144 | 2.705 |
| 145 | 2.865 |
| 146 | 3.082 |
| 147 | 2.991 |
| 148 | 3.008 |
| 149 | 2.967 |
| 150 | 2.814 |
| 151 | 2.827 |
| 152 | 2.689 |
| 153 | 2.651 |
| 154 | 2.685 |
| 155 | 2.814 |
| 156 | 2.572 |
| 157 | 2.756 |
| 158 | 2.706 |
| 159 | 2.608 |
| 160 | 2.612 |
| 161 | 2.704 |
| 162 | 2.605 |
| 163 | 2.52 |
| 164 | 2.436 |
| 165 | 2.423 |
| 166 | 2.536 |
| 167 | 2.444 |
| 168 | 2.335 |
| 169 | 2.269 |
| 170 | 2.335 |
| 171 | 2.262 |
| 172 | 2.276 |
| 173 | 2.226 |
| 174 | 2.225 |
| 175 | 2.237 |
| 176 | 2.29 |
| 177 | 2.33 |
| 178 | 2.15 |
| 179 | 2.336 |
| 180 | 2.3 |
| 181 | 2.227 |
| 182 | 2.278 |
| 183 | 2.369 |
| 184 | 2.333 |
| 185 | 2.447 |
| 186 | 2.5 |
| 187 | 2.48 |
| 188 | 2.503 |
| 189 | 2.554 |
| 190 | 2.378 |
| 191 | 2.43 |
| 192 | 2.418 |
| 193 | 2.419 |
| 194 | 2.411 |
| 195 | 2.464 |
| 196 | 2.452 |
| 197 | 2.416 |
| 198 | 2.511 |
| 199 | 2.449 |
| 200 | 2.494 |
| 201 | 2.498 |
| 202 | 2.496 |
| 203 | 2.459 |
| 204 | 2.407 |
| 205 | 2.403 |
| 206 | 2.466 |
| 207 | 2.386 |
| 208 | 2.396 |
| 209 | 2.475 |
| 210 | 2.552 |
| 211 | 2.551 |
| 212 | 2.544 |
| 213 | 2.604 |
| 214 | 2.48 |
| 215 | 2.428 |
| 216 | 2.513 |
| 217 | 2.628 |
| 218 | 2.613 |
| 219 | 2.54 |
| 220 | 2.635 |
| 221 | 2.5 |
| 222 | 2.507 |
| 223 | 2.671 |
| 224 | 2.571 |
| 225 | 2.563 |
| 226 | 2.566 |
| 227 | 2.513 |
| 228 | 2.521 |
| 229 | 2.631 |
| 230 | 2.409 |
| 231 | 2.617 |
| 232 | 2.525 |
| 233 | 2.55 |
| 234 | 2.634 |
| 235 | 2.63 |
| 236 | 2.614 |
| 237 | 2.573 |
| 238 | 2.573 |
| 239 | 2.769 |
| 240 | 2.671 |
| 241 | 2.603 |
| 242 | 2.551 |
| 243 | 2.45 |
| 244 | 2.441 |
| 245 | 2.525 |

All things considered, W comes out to 1.05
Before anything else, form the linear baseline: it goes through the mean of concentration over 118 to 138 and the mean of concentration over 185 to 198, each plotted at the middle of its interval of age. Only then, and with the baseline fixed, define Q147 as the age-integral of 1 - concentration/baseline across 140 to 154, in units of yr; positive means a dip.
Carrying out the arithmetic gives -4.7 yr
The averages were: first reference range 1.91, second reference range 2.45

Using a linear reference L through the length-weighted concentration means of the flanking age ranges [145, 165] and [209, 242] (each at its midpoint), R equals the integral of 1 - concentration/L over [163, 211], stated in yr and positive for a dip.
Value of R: 4.7 yr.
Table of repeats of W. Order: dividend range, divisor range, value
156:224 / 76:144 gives 1.06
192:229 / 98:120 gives 1.11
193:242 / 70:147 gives 1.08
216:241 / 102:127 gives 1.32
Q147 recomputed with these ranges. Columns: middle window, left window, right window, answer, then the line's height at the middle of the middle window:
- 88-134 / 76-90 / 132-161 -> 6.6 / 2.6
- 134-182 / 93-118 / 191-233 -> -1.6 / 2.46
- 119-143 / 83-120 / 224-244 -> 3.7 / 2.45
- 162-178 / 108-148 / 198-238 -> -0.2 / 2.32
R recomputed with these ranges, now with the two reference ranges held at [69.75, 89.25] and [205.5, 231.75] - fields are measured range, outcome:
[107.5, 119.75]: 2.6 yr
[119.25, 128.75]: 3.6 yr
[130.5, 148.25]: -0.9 yr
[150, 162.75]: -1.0 yr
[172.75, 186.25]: 1.1 yr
